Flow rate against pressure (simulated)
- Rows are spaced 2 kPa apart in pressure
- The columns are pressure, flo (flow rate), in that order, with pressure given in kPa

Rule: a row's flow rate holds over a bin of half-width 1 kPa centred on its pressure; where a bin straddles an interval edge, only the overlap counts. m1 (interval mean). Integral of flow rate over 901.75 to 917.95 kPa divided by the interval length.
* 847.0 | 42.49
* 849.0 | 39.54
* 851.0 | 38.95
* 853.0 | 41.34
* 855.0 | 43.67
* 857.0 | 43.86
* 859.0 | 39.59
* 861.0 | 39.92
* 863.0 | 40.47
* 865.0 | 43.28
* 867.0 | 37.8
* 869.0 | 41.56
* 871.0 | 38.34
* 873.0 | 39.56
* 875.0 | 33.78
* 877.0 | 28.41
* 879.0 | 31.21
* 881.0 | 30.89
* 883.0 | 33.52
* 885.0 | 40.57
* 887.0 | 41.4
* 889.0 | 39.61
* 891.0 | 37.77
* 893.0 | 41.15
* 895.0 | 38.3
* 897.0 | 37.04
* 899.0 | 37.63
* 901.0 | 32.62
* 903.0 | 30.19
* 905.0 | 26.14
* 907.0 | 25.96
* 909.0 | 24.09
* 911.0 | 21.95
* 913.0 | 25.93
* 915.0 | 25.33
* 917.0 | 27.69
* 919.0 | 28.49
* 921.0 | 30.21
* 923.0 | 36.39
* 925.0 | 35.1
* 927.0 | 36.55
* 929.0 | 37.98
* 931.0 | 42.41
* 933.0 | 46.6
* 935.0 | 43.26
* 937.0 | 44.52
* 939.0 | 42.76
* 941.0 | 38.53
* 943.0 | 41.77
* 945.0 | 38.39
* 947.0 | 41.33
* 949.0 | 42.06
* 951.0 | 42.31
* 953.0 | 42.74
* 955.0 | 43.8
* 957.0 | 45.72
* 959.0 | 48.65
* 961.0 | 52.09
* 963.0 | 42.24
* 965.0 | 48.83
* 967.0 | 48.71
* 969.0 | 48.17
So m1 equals 26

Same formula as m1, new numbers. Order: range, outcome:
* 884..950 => 35.7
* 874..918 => 32.3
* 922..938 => 40.4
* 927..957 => 42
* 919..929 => 34.3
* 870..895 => 36.4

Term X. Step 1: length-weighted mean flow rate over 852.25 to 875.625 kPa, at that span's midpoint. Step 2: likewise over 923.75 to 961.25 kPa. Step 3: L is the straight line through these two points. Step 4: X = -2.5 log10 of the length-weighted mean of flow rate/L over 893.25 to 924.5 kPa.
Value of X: 0.342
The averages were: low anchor 40.4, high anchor 42.2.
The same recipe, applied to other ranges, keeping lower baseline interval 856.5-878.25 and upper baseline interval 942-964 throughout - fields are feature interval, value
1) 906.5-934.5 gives 0.29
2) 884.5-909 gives 0.15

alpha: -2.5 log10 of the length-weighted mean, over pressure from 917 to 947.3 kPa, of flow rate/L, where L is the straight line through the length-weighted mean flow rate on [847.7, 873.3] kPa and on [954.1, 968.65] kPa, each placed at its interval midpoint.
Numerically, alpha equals 0.177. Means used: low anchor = 40.7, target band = 38.5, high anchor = 47.2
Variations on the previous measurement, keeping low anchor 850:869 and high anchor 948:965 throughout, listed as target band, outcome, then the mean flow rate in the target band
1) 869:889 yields 0.17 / 35.8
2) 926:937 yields 0.06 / 41.6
